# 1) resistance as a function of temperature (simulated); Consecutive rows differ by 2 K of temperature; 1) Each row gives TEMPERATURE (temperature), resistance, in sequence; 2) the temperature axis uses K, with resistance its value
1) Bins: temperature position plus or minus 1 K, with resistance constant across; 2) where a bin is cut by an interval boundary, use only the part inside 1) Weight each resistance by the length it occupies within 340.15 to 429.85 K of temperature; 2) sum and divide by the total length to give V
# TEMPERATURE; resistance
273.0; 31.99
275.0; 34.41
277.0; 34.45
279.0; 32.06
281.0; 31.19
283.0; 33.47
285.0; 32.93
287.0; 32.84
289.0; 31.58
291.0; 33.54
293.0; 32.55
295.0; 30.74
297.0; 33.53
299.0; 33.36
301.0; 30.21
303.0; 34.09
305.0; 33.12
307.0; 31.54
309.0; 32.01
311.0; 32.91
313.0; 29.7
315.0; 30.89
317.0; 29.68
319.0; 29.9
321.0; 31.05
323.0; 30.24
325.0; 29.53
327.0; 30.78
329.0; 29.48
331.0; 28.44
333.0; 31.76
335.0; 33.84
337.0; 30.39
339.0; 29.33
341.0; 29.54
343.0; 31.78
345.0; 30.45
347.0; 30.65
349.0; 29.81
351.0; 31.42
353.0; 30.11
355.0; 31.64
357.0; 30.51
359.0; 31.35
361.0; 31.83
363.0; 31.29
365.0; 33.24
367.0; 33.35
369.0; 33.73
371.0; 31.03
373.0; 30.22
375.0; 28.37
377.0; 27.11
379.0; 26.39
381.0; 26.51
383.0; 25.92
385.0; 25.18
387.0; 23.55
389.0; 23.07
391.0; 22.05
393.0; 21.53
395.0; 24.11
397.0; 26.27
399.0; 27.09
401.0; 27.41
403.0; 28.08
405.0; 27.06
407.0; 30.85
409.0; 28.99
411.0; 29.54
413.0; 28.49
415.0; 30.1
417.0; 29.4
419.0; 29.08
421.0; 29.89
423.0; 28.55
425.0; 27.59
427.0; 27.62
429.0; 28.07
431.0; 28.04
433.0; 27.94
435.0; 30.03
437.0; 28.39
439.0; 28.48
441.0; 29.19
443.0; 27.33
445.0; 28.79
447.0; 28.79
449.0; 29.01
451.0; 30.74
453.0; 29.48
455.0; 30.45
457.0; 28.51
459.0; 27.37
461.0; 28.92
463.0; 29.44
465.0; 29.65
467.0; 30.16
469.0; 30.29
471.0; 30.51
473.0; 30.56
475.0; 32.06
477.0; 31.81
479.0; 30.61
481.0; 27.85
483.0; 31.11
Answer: 28.7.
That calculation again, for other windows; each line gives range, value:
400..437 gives 28.7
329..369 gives 31.1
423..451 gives 28.5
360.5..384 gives 29.9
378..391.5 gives 24.8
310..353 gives 30.5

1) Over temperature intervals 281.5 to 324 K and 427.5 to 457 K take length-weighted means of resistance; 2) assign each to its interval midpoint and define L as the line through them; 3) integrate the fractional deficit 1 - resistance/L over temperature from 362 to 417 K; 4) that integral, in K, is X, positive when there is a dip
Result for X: 4.02 K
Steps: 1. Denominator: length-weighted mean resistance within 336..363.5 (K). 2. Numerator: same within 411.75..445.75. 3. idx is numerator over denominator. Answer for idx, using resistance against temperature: 0.93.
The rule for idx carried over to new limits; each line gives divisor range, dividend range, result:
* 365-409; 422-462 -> 1.05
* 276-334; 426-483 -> 0.93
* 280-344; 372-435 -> 0.87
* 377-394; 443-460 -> 1.19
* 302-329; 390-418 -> 0.87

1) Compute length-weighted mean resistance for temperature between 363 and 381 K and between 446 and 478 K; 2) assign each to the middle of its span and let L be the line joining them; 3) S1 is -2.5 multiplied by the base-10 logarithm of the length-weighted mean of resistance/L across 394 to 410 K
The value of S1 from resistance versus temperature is 0.10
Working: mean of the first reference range 30.3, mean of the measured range 27.5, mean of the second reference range 29.9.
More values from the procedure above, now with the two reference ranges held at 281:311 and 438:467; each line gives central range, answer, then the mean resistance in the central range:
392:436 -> 0.071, 28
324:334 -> 0.062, 30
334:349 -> 0.025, 30.8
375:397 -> 0.226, 24.8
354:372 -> -0.034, 32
